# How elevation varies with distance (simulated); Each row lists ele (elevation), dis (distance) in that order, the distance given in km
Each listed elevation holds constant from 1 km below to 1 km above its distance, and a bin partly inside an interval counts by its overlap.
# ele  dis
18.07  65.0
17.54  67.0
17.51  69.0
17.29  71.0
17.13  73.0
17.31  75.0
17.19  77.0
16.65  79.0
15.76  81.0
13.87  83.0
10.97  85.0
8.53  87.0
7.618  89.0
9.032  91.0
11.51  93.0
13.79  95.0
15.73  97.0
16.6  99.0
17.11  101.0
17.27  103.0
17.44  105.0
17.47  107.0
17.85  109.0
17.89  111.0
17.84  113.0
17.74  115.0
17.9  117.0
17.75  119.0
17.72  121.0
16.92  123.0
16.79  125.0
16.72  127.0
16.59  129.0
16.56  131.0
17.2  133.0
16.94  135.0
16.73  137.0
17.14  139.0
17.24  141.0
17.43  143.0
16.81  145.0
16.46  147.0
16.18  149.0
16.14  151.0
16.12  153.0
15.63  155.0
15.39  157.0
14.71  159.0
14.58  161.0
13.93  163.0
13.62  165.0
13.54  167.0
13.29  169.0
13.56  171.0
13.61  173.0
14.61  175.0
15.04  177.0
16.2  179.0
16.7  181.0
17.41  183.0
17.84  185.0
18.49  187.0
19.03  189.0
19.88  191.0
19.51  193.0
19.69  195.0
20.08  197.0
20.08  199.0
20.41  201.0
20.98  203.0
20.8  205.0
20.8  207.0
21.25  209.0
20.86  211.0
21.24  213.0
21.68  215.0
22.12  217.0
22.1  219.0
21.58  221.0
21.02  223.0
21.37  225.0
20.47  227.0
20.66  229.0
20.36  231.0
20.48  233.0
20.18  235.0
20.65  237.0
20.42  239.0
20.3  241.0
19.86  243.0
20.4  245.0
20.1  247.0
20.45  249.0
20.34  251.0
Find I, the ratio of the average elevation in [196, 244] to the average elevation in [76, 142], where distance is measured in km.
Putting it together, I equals 1.32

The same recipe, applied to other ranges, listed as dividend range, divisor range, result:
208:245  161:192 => 1.33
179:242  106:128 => 1.15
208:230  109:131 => 1.23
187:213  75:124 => 1.32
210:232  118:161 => 1.28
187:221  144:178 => 1.38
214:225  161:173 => 1.58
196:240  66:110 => 1.39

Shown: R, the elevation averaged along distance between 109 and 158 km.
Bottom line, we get 16.9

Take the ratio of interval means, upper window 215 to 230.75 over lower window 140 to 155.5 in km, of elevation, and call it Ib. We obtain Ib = 1.3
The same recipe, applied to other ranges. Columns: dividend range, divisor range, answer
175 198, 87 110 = 1.25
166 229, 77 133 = 1.22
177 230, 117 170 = 1.24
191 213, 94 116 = 1.21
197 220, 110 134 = 1.22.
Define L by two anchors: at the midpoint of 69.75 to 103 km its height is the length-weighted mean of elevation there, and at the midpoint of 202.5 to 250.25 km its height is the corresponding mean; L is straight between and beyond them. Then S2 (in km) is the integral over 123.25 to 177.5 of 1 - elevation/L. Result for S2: 4.7 km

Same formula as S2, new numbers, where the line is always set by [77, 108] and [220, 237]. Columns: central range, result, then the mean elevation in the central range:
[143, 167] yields 2.37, 15.4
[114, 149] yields -2.44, 17.1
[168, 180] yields 2.45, 14.4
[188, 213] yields -1.21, 20.3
